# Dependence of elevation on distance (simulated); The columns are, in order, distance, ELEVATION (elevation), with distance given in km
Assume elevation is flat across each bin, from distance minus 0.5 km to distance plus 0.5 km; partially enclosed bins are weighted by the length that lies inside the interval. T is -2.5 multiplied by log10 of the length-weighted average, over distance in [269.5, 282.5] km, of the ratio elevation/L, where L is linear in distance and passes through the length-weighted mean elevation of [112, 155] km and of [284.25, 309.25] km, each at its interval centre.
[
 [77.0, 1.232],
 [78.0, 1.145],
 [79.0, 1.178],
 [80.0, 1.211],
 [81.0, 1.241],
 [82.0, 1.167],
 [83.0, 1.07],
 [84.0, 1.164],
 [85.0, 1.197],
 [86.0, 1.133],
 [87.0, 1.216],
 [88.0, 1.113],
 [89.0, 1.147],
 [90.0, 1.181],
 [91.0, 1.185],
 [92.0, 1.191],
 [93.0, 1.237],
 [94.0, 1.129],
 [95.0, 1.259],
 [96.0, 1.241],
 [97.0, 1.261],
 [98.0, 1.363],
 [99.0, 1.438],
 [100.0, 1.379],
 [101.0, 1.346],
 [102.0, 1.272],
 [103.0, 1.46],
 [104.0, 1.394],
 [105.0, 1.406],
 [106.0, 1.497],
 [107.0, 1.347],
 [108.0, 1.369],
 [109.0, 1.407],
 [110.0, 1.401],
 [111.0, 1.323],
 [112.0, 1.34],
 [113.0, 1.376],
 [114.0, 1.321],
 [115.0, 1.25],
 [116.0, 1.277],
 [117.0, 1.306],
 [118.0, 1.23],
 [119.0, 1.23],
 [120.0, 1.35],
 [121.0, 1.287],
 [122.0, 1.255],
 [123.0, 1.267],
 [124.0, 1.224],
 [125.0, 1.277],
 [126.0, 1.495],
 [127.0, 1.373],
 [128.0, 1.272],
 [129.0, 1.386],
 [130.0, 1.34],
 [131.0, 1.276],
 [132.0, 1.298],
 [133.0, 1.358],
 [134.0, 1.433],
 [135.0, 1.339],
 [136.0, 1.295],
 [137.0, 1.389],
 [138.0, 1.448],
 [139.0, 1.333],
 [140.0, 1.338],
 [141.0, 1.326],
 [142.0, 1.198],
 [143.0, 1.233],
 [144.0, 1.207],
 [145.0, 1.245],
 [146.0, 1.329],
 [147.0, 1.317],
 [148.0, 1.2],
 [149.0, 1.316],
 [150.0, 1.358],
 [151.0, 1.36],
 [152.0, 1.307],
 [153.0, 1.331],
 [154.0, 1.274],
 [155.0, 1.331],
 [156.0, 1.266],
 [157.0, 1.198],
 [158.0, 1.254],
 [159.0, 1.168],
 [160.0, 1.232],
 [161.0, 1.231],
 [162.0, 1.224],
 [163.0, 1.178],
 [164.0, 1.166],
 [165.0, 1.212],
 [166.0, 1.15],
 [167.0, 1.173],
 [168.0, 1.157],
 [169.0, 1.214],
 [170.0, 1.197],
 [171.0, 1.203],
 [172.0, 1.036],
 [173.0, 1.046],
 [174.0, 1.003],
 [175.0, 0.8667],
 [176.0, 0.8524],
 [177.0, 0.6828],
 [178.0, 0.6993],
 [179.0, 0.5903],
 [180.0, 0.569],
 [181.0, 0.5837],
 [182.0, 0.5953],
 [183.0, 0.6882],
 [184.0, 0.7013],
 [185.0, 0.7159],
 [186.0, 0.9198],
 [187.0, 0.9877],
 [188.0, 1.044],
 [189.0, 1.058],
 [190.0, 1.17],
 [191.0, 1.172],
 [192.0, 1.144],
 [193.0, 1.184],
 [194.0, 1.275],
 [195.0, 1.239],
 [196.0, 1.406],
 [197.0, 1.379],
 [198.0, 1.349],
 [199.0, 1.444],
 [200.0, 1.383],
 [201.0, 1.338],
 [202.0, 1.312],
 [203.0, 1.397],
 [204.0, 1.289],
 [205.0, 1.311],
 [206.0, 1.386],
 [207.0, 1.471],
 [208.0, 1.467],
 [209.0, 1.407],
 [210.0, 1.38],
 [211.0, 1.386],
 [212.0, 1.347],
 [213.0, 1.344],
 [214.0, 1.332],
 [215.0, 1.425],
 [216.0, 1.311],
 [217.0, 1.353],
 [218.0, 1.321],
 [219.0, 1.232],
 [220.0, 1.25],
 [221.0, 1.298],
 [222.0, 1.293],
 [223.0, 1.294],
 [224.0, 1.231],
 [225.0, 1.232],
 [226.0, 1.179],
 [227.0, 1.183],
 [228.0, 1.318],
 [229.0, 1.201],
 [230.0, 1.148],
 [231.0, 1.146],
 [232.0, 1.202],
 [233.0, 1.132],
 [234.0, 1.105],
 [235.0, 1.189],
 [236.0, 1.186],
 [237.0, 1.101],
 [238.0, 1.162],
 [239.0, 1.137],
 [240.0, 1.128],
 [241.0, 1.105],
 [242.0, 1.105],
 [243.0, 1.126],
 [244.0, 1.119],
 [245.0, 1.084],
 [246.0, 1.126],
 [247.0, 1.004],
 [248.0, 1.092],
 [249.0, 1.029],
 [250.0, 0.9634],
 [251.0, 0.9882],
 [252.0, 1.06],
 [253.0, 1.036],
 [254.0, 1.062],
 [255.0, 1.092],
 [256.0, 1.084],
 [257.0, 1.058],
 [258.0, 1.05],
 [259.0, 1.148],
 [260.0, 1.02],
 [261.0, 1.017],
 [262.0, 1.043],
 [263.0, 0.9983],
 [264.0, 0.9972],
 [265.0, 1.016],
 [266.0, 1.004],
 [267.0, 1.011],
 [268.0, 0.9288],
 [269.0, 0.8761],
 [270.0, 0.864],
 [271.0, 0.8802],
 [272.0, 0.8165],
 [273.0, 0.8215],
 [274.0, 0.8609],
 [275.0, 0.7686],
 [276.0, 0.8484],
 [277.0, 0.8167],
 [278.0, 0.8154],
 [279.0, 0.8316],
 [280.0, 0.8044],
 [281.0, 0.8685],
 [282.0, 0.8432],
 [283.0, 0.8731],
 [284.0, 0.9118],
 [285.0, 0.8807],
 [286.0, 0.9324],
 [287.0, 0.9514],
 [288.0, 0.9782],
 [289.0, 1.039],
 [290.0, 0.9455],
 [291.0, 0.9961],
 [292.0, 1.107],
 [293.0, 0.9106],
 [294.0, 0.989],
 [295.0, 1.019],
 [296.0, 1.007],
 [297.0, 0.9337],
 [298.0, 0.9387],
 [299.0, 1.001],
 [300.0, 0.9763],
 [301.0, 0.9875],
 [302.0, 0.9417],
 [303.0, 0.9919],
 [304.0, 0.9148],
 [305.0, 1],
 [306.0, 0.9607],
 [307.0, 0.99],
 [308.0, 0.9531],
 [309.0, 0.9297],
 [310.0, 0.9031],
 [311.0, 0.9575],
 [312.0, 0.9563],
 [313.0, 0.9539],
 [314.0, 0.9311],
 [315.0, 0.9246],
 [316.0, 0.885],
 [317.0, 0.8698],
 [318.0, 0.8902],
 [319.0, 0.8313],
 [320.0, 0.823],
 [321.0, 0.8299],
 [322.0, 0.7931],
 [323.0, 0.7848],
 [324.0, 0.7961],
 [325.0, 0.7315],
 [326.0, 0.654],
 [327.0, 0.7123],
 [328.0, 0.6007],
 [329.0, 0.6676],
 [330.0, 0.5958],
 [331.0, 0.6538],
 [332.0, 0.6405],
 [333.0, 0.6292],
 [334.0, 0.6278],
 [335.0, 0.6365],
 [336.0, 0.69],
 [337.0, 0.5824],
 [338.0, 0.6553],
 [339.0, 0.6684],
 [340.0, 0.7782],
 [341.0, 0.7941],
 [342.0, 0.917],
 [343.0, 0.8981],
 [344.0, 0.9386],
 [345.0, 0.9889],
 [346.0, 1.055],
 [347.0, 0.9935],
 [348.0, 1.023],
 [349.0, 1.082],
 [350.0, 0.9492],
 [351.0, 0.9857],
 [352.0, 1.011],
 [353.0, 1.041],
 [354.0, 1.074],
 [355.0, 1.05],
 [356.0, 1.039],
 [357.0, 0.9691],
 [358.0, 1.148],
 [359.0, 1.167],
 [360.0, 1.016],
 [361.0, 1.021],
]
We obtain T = 0.21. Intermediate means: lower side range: 1.31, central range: 0.834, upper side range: 0.971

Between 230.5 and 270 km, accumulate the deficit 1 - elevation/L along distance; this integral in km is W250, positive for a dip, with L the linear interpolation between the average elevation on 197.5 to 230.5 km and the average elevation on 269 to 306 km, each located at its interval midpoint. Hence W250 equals 1.9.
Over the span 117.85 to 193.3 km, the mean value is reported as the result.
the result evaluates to 1.16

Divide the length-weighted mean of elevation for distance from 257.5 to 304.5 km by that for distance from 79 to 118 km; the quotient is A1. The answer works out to 0.74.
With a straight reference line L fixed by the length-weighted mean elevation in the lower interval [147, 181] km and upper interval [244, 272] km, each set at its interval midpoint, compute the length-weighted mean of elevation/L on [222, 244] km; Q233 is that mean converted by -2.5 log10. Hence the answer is -0.13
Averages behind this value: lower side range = 1.12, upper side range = 1.02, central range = 1.17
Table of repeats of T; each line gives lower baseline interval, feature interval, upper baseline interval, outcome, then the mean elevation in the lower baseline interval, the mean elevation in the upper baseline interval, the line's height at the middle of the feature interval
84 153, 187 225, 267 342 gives -0.19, 1.3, 0.855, 1.09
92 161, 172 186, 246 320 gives 0.50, 1.31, 0.953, 1.19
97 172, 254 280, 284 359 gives 0.07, 1.3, 0.892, 1.01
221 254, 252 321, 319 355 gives 0.03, 1.14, 0.812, 0.978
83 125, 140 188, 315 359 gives 0.08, 1.28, 0.842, 1.17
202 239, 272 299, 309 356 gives 0.12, 1.28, 0.839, 1.02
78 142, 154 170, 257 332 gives -0.03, 1.29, 0.901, 1.18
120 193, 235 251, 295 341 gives -0.12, 1.16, 0.828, 0.982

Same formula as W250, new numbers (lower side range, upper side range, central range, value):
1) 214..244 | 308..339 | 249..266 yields 0.6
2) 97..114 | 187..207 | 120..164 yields 1.3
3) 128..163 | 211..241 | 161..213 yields 5.7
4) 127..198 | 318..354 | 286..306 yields -2.1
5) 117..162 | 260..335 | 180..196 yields 2.8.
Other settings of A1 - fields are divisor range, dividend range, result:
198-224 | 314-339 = 0.54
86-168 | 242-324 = 0.74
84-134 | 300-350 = 0.65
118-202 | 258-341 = 0.74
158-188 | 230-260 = 1.13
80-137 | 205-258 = 0.93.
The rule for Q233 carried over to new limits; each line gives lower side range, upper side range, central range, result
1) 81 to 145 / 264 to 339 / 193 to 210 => -0.239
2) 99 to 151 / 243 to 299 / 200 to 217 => -0.216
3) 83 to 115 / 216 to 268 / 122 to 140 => -0.072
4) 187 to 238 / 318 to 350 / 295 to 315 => -0.073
